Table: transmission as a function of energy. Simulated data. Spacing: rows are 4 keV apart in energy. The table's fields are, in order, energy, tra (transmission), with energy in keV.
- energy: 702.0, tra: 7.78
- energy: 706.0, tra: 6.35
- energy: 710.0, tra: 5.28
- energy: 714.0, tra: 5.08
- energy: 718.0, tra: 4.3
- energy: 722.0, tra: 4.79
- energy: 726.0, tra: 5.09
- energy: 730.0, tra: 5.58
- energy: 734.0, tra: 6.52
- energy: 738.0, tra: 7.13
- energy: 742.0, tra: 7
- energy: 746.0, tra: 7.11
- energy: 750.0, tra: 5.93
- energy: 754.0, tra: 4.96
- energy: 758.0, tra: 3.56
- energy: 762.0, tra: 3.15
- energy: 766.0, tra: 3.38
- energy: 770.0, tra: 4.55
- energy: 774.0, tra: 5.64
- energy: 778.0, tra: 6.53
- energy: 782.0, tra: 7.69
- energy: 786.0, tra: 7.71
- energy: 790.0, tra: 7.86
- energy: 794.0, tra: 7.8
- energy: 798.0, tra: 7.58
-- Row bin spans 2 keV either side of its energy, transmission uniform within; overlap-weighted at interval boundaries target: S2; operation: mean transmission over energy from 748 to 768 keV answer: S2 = 4.2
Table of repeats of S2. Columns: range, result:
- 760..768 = 3.26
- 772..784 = 6.62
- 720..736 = 5.5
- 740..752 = 6.68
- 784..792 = 7.79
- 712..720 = 4.69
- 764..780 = 5.03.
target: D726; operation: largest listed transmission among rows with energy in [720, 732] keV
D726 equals 5.58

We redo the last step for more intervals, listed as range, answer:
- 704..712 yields 6.35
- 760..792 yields 7.86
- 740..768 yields 7.11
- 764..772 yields 4.55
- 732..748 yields 7.13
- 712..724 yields 5.08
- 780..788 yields 7.71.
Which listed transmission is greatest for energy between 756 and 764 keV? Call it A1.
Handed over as 3.56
